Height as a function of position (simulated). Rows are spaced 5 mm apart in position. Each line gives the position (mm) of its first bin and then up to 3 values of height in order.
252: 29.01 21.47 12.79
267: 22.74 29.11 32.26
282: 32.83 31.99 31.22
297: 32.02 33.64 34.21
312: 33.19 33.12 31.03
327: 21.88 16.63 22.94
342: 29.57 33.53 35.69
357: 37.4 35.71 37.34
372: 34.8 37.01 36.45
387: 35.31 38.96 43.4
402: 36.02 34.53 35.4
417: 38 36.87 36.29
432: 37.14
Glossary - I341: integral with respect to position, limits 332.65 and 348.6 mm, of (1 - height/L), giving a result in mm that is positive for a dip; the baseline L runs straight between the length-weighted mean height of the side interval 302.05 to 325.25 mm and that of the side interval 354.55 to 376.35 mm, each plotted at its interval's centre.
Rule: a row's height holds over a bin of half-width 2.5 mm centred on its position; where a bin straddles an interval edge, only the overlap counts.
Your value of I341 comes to 3.5 mm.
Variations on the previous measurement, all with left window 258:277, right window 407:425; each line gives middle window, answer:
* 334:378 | -3.39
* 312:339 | 2.06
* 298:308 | -2.83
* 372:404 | -3.54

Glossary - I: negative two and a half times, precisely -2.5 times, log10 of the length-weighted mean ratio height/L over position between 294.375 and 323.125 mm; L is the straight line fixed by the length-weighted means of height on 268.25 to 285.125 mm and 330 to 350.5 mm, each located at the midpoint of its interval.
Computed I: -0.16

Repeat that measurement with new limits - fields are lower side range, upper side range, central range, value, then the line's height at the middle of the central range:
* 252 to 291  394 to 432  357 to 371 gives -0.09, 33.5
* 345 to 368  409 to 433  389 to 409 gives -0.05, 36.4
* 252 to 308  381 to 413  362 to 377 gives -0.03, 35.2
